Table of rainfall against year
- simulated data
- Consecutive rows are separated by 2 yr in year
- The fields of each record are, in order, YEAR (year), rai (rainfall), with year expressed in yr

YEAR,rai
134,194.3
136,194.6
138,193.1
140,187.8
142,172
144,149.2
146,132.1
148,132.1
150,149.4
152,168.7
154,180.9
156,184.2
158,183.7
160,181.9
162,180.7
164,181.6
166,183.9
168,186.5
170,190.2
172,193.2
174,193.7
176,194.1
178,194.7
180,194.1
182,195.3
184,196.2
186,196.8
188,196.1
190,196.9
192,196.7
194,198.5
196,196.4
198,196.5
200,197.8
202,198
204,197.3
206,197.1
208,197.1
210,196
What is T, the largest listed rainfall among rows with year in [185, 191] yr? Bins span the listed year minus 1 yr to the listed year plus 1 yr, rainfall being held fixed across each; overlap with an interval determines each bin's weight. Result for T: 196.9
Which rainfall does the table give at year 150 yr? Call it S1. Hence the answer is 149.4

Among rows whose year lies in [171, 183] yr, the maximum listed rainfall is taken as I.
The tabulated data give 195.3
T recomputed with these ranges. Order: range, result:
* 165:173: 193.2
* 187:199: 198.5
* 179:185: 196.2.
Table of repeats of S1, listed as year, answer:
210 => 196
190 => 196.9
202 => 198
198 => 196.5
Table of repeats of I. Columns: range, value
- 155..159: 184.2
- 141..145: 172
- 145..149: 132.1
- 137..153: 193.1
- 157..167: 183.9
